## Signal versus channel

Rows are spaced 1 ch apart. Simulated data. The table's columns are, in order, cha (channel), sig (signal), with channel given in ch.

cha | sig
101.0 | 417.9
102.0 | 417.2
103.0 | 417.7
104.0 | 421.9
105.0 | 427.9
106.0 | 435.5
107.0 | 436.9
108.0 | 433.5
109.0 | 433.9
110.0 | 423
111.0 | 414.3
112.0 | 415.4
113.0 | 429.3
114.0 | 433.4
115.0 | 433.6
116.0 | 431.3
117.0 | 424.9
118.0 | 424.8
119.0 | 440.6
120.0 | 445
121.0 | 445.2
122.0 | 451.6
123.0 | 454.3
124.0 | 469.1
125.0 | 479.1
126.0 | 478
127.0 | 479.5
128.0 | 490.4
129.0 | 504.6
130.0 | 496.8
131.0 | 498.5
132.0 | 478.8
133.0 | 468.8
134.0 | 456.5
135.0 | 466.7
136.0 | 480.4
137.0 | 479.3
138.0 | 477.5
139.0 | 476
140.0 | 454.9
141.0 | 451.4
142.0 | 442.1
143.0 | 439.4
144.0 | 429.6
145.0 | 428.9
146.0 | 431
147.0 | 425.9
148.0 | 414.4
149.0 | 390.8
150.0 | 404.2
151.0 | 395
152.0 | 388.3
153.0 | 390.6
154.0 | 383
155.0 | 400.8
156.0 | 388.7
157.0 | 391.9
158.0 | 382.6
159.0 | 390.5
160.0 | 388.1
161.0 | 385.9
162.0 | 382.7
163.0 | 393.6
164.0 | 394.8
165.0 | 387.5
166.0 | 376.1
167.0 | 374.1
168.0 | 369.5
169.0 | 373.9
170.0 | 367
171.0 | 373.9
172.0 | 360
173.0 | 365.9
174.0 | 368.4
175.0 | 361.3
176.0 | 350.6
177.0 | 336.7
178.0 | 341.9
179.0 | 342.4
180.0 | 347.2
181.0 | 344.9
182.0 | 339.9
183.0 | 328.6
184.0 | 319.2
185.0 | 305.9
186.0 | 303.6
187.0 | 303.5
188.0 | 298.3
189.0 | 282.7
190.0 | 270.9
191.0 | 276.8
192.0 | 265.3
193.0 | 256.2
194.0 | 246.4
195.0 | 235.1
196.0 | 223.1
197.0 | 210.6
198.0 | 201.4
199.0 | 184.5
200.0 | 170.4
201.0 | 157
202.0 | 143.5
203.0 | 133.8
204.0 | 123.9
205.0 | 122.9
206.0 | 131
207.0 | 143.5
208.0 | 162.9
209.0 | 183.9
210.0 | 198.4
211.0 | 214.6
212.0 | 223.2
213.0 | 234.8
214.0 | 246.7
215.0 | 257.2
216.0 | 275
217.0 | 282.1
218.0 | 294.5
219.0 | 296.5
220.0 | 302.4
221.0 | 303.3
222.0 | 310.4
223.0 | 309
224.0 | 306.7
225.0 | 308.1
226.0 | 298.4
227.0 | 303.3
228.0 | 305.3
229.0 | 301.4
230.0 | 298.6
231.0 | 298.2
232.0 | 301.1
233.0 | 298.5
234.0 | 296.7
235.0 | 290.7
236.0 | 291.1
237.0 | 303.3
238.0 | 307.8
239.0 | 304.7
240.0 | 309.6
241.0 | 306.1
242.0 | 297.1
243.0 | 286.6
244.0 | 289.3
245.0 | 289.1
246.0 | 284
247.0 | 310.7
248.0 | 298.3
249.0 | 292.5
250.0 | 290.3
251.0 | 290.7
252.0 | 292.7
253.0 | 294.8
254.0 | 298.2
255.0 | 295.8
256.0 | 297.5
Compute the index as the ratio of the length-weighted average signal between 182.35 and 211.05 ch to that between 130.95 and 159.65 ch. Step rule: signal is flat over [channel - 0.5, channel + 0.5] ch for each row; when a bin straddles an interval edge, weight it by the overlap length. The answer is 0.51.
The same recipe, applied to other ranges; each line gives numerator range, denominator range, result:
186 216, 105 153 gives 0.48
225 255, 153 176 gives 0.78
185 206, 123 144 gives 0.47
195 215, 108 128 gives 0.41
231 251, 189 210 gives 1.53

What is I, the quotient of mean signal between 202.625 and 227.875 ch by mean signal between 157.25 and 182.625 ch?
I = 0.7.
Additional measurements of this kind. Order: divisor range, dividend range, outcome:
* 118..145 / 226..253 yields 0.64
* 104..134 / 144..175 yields 0.86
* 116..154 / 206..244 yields 0.61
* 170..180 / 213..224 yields 0.80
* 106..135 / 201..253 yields 0.59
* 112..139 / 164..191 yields 0.74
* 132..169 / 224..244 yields 0.72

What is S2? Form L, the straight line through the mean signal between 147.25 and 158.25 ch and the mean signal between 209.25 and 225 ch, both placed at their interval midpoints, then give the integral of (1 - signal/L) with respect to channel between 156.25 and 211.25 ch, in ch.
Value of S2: 8.0 ch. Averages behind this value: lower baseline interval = 395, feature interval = 292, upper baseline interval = 270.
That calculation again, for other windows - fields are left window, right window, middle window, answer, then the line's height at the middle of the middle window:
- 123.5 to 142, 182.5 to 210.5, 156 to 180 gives -2.74 ch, 335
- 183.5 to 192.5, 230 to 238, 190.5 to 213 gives 7.76 ch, 294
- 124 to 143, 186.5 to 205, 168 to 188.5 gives -3.68 ch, 291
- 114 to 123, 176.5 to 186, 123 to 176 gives -4.74 ch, 386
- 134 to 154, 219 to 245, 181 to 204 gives 7.32 ch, 361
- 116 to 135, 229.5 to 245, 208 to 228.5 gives 3.48 ch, 327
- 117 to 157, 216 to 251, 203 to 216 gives 5.66 ch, 335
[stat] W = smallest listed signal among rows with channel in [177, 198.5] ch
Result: 201.4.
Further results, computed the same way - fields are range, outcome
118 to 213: 122.9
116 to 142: 424.8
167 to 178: 336.7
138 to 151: 390.8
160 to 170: 367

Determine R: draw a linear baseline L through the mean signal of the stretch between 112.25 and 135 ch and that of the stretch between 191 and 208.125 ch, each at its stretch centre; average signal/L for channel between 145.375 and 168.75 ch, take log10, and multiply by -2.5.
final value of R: -0.16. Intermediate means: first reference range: 459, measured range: 393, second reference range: 186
